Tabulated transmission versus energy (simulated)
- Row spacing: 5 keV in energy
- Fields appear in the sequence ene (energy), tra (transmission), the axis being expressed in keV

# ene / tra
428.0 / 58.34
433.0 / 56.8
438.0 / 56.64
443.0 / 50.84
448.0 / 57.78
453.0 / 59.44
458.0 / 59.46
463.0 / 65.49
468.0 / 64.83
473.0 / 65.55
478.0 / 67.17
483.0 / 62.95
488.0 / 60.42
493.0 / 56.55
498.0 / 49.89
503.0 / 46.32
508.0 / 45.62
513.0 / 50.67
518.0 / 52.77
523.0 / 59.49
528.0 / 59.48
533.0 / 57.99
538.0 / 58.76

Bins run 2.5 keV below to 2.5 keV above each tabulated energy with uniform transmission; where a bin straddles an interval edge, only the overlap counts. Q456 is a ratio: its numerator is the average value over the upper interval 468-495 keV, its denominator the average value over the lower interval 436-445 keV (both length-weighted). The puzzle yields 1.2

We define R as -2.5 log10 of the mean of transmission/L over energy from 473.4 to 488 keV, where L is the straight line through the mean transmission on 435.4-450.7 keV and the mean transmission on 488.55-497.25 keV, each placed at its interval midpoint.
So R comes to -0.15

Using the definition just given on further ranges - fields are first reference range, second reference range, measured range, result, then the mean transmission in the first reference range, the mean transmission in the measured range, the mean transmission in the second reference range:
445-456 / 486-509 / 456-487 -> -0.16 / 58.3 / 64.1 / 52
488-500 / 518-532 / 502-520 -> 0.16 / 54.9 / 48.9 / 58.1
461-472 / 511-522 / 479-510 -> 0.08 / 65.2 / 54.4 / 52.8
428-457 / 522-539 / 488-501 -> 0.07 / 56.6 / 54.3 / 58.9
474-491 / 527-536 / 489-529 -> 0.16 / 63.5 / 52.6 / 58.6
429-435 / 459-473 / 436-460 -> 0.07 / 57.2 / 56.8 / 64.6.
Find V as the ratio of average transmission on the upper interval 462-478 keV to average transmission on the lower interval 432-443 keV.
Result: 1.18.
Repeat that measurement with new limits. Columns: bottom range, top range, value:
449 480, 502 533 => 0.84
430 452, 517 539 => 1.04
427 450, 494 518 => 0.88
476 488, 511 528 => 0.86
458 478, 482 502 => 0.87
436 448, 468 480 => 1.21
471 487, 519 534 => 0.90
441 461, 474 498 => 1.06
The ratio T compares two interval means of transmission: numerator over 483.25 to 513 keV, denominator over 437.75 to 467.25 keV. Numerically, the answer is 0.89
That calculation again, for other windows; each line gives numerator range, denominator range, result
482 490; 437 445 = 1.15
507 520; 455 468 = 0.80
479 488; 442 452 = 1.13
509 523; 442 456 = 0.93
